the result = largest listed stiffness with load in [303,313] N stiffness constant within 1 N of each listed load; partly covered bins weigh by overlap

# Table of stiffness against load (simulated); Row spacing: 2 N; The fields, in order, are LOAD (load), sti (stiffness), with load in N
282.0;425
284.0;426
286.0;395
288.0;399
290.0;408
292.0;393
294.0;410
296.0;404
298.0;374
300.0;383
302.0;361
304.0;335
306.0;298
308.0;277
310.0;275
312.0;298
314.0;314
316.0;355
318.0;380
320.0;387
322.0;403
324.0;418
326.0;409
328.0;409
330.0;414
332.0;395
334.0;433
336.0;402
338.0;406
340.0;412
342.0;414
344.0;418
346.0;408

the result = 335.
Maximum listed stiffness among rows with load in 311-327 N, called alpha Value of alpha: 418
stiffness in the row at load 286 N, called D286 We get 395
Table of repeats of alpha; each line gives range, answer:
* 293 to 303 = 410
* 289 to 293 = 408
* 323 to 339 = 433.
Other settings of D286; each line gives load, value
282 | 425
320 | 387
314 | 314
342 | 414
